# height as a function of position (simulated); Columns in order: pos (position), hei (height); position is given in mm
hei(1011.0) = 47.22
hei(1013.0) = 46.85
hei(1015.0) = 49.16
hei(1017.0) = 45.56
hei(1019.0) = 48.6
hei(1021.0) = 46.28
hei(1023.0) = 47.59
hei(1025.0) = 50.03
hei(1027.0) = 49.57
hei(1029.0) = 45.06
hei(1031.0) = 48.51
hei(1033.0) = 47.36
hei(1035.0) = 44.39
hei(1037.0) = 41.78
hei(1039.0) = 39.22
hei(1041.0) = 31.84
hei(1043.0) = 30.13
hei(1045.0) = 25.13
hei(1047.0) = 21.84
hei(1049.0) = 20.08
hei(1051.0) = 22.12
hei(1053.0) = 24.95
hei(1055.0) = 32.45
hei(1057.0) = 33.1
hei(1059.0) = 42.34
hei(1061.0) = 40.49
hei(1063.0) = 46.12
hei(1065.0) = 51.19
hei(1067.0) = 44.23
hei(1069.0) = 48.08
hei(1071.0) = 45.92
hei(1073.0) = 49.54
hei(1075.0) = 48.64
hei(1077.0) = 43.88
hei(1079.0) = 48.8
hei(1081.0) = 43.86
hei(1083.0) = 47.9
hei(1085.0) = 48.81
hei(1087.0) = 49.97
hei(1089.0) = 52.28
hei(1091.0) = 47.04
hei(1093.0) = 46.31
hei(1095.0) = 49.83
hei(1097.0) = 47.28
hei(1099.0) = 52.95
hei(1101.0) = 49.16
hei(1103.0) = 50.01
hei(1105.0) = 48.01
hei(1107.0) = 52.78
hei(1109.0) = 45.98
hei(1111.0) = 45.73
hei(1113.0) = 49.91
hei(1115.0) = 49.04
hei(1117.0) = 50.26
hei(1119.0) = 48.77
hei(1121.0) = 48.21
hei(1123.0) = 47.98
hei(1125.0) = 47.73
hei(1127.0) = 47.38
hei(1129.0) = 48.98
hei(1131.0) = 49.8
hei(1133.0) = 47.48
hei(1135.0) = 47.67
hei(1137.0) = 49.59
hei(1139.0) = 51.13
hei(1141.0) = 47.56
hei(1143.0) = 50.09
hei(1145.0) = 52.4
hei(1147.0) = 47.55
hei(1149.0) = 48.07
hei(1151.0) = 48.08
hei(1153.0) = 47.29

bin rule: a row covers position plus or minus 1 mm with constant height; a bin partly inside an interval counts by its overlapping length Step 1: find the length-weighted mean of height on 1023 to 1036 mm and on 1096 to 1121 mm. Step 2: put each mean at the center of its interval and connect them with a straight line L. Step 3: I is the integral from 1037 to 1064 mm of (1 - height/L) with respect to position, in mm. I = 9.0 mm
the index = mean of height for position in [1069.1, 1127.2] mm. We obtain 48.4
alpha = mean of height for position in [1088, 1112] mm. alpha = 48.9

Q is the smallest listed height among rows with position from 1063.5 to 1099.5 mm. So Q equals 43.86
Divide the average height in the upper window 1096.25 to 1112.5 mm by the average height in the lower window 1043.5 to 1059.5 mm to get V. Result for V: 1.79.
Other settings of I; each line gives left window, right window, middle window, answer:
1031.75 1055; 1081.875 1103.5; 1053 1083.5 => -2.3 mm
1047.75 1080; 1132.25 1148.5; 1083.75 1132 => -4.0 mm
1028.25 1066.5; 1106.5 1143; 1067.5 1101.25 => -4.8 mm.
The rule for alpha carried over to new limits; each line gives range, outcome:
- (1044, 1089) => 40.2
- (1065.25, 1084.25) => 47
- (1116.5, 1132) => 48.6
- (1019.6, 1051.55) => 38.5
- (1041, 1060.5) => 28.5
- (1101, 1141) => 48.7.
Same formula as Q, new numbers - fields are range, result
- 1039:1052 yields 20.08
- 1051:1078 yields 22.12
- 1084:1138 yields 45.73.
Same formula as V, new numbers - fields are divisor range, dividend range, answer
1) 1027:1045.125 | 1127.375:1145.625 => 1.22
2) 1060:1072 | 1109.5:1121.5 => 1.06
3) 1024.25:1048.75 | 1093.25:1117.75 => 1.26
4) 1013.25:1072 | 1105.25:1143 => 1.21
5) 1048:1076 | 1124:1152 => 1.24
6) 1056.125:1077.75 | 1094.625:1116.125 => 1.09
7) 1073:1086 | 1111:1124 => 1.03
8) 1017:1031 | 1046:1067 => 0.71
